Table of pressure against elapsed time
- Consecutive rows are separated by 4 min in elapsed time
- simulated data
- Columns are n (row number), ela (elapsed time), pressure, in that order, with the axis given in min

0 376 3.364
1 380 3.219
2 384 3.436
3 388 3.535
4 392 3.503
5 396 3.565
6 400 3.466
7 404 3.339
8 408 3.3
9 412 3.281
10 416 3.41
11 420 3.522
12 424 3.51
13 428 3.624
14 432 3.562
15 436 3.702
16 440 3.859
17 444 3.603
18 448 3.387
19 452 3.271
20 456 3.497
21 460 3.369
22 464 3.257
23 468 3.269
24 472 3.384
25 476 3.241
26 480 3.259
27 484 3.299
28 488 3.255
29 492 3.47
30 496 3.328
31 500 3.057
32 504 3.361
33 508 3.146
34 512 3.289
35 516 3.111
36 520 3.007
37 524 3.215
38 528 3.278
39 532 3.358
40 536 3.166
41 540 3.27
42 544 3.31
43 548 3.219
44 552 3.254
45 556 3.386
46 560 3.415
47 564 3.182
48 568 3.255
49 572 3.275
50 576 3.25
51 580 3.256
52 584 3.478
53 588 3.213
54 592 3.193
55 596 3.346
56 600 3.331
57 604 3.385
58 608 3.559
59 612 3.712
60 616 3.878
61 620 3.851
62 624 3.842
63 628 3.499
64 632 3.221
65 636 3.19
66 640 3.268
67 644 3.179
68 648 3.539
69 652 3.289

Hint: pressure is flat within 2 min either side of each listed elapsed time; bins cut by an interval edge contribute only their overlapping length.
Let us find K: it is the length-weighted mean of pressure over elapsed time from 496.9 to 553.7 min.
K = 3.22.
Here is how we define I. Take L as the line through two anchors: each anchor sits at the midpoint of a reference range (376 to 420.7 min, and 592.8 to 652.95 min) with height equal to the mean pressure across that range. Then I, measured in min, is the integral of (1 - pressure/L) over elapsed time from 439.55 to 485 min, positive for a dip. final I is 0.7 min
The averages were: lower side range 3.41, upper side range 3.47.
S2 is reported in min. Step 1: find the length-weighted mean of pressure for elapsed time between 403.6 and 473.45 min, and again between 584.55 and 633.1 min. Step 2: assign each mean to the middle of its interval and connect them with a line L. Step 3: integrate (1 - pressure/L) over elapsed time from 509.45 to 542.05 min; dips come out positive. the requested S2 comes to 2.5 min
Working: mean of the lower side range 3.46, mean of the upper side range 3.51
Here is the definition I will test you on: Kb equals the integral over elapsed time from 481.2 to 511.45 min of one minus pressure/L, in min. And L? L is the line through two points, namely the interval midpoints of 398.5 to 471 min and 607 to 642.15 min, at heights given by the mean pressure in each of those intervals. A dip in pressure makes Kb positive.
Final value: 1.9 min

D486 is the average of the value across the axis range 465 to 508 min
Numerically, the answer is 3.28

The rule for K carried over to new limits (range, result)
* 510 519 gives 3.18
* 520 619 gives 3.34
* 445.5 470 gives 3.35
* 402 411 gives 3.32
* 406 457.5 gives 3.5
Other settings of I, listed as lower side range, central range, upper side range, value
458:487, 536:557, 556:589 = 0.2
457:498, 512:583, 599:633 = 4.3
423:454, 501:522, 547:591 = 1.4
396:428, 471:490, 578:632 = 0.9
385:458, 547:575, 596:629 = 2.3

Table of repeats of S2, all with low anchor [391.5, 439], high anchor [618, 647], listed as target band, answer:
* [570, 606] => 1.5 min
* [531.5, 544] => 0.7 min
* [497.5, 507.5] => 0.8 min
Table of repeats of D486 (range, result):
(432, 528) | 3.34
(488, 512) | 3.27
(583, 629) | 3.53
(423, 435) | 3.58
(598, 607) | 3.38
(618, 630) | 3.73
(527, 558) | 3.28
